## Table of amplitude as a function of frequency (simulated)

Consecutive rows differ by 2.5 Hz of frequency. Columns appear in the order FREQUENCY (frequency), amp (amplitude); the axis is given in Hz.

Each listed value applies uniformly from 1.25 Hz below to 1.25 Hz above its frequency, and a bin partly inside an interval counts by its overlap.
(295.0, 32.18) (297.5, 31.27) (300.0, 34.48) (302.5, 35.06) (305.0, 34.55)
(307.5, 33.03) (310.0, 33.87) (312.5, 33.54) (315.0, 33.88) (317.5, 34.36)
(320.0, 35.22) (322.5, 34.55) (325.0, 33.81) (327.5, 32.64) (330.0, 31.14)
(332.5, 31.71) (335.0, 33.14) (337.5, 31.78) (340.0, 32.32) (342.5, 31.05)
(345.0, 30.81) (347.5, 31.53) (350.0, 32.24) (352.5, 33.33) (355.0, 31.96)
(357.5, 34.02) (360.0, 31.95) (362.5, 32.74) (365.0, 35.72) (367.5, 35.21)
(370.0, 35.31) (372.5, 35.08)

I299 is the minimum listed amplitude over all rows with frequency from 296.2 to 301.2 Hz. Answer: 31.27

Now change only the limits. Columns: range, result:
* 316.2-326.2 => 33.81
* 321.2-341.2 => 31.14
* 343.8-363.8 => 30.81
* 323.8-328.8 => 32.64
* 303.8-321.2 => 33.03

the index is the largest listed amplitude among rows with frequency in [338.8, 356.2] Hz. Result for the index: 33.33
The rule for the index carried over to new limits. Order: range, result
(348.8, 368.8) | 35.72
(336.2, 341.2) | 32.32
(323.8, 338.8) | 33.81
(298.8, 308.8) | 35.06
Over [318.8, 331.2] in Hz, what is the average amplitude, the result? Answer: 33.5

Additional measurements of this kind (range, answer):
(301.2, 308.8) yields 34.2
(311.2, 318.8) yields 33.9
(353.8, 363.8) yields 32.7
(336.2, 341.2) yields 32.1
